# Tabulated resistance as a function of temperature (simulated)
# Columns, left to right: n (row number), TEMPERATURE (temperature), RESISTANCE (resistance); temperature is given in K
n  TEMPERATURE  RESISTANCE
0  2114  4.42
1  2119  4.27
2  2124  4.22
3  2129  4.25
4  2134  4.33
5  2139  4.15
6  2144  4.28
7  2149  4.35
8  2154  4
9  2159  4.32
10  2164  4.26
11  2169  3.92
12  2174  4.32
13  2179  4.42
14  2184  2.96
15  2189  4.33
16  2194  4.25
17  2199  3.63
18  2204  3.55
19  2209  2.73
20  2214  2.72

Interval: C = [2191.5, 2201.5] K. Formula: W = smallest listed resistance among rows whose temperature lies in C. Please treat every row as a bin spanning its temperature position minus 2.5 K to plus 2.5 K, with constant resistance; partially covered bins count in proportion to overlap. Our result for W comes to 3.63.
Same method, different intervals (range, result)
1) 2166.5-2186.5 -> 2.96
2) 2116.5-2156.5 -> 4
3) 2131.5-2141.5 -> 4.15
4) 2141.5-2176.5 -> 3.92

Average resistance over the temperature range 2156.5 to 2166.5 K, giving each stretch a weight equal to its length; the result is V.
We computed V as 4.29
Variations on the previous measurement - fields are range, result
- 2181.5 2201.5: 3.79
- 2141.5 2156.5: 4.21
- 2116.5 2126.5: 4.24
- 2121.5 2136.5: 4.27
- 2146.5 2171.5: 4.17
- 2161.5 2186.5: 3.98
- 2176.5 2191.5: 3.9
